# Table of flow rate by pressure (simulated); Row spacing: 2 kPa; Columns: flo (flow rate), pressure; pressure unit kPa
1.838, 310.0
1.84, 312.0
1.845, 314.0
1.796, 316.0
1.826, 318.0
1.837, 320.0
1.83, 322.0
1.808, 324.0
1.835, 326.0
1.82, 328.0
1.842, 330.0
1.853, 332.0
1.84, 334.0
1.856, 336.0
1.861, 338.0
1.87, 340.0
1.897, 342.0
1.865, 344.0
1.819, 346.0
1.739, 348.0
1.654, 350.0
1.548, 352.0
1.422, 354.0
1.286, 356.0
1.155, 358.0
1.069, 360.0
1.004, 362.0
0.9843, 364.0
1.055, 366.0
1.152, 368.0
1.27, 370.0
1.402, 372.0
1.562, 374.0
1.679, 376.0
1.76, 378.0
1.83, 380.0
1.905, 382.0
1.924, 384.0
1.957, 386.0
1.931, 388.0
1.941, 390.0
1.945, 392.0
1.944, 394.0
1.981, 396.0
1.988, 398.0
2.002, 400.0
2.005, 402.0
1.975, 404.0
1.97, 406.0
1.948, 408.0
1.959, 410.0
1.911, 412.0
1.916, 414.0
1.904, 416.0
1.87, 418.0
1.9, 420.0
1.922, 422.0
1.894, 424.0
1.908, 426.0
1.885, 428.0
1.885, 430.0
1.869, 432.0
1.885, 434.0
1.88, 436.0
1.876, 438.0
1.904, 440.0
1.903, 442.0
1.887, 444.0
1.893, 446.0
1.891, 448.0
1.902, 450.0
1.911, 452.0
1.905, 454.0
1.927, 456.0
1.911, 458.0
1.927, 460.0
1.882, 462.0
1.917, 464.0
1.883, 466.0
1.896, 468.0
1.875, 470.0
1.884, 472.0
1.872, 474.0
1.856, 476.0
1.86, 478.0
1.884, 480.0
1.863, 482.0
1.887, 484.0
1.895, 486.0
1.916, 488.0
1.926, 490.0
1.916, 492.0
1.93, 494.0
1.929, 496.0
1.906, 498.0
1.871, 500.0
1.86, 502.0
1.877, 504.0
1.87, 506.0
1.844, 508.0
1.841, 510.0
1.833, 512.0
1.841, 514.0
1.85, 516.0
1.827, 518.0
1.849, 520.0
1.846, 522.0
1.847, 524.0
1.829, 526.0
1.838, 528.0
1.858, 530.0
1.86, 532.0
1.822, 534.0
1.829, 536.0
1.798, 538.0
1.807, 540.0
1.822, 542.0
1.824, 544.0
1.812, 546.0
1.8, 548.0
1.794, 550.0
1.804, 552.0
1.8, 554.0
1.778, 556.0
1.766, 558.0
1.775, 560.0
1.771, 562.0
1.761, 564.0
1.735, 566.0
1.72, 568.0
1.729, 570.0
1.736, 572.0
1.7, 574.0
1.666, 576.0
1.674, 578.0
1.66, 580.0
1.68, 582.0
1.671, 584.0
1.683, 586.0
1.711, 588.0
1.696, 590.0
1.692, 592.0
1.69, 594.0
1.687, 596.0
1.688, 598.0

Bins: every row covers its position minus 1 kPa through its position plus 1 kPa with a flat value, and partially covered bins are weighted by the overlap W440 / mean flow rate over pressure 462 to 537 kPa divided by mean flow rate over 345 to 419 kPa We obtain 1.11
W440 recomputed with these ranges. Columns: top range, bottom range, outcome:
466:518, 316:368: 1.16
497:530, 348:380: 1.36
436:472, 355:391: 1.27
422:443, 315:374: 1.19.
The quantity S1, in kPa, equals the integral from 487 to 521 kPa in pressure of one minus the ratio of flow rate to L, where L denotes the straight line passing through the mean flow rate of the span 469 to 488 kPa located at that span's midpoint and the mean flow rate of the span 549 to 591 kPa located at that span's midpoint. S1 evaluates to -0.7 kPa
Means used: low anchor 1.88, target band 1.88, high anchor 1.73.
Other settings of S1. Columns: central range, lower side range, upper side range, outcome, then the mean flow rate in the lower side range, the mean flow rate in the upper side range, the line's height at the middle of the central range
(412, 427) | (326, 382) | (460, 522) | -1.62 kPa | 1.57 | 1.88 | 1.72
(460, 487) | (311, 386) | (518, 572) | -2.16 kPa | 1.64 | 1.8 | 1.74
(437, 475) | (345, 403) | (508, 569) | -4.05 kPa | 1.62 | 1.81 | 1.71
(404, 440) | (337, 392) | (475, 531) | -4.35 kPa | 1.58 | 1.87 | 1.7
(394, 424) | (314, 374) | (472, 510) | -3.84 kPa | 1.6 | 1.89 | 1.72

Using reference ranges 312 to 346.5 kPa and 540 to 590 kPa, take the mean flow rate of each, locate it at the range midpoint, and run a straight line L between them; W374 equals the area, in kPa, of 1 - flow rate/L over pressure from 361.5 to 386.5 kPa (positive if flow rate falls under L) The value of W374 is 4.4 kPa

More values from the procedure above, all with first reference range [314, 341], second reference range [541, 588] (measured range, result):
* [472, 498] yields -1.7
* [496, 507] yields -0.7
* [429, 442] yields -0.6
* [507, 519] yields -0.5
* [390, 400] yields -0.9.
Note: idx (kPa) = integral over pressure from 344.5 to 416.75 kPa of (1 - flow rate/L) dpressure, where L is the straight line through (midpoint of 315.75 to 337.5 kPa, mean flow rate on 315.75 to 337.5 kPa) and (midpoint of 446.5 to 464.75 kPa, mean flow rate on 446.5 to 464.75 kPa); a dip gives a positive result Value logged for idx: 7.2 kPa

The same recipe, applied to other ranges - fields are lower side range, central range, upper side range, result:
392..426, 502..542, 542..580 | -0.79 kPa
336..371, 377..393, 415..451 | -2.61 kPa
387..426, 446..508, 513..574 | -0.78 kPa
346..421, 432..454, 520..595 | -2.27 kPa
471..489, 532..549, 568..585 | -0.53 kPa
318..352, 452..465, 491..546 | -0.50 kPa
